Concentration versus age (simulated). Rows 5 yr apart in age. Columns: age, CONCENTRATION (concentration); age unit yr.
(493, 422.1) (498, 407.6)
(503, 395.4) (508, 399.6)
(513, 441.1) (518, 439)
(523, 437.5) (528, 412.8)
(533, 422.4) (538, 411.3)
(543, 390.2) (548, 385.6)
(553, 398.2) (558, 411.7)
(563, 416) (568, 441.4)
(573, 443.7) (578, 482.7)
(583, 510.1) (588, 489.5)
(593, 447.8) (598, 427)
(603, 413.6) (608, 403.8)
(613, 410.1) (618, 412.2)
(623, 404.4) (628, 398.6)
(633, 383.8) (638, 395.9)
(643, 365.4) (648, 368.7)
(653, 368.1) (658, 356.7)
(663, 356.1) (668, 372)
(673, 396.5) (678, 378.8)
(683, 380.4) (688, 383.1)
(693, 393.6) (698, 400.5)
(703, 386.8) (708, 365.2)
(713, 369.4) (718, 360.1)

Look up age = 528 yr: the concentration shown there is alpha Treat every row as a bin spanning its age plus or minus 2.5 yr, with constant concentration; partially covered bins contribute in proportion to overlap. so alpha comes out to 412.8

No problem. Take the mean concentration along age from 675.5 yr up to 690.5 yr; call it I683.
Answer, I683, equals 381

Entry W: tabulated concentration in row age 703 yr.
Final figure 386.8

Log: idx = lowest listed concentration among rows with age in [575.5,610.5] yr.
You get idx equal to 403.8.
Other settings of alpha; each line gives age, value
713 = 369.4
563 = 416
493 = 422.1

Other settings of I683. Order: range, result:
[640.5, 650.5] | 367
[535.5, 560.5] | 399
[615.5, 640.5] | 399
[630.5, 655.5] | 376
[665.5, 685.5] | 382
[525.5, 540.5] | 416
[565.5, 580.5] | 456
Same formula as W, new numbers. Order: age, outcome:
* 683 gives 380.4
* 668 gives 372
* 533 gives 422.4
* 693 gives 393.6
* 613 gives 410.1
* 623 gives 404.4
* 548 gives 385.6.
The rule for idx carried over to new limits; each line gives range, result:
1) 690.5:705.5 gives 386.8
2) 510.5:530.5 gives 412.8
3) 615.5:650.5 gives 365.4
